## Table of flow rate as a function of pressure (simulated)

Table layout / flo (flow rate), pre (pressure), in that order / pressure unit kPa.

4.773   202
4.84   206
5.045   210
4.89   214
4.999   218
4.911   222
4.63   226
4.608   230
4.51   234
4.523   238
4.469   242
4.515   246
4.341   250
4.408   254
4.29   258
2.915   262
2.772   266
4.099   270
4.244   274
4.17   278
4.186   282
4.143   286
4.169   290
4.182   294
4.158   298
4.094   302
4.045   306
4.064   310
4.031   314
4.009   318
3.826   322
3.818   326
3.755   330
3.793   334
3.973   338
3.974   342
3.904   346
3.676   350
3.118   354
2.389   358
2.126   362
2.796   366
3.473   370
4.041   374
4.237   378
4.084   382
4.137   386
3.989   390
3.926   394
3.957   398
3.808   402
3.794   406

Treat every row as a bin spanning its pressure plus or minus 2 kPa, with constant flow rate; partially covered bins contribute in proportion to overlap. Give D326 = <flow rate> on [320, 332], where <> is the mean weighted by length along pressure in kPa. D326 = 3.8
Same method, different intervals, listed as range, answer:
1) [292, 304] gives 4.14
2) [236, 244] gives 4.5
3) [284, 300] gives 4.16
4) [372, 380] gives 4.14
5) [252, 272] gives 3.7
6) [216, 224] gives 4.96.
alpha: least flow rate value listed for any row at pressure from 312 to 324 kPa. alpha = 3.826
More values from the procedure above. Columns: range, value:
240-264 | 2.915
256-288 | 2.772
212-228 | 4.63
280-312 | 4.045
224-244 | 4.469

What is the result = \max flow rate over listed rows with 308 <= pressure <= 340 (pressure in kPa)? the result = 4.064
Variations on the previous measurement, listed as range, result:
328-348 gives 3.974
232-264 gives 4.523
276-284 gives 4.186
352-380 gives 4.237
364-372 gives 3.473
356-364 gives 2.389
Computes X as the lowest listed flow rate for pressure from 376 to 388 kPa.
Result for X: 4.084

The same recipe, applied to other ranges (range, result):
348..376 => 2.126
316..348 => 3.755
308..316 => 4.031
